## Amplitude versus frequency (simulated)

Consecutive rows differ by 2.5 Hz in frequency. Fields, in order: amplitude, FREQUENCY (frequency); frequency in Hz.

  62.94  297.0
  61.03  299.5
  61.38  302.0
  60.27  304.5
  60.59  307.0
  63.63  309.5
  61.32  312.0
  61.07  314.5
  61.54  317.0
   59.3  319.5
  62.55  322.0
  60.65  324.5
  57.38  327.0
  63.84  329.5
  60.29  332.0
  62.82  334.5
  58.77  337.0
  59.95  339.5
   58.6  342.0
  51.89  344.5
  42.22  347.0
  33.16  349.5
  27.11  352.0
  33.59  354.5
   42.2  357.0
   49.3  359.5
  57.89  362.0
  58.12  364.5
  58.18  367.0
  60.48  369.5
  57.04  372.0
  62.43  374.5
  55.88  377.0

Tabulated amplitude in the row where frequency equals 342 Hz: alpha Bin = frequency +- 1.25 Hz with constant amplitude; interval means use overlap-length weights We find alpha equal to 58.6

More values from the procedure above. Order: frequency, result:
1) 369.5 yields 60.48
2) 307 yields 60.59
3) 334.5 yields 62.82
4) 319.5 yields 59.3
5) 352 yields 27.11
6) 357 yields 42.2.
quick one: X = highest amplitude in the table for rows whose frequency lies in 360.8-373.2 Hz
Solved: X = 60.48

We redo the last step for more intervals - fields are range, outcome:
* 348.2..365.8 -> 58.12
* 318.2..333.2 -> 63.84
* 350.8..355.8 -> 33.59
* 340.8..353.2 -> 58.6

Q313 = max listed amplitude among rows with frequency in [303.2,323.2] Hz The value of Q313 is 63.63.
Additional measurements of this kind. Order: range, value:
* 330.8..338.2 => 62.82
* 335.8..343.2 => 59.95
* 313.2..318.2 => 61.54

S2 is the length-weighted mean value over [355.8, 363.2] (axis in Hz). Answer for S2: 49.8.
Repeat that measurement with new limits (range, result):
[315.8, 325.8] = 61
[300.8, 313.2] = 61.4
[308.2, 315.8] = 62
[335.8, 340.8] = 59.4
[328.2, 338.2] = 61.4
